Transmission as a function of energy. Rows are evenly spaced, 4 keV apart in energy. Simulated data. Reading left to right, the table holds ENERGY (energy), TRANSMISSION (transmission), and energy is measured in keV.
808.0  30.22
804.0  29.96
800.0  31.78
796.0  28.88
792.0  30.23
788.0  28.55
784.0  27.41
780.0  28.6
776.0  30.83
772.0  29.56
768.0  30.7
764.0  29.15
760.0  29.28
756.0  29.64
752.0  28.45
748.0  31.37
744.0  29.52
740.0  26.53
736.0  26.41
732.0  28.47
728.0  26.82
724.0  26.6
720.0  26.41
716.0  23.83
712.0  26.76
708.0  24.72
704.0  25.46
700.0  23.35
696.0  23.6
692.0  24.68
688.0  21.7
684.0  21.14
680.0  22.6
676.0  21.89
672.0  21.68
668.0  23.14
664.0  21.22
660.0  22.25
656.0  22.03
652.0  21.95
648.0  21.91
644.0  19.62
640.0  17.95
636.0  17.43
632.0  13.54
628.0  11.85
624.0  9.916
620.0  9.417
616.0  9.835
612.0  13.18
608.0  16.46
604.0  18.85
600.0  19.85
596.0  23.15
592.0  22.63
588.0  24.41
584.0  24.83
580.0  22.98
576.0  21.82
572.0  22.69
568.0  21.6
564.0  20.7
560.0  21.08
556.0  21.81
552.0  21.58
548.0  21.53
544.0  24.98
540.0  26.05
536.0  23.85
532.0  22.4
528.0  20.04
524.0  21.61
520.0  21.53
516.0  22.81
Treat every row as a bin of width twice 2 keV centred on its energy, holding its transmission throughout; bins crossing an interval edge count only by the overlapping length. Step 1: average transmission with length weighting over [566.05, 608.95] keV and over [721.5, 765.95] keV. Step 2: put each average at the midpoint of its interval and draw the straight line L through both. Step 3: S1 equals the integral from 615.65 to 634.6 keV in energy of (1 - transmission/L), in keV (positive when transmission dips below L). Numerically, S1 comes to 9.9 keV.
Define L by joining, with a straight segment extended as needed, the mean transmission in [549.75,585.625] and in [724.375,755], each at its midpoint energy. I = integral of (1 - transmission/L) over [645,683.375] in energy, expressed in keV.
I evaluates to 5.3 keV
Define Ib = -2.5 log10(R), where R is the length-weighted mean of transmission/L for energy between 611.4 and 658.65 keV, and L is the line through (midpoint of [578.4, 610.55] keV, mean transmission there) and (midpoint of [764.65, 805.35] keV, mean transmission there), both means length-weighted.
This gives 0.42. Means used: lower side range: 21.5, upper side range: 29.6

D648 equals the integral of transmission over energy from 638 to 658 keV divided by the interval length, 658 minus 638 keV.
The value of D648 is 20.7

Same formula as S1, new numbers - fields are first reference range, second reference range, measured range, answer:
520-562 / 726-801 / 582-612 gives 3.94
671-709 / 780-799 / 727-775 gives -4.06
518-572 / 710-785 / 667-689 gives 3.52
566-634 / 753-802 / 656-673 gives 0.10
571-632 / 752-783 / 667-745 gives 1.62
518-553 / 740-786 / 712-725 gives 1.09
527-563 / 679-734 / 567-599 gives 0.22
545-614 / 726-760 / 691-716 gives 1.88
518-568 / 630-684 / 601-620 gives 6.22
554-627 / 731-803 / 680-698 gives 1.44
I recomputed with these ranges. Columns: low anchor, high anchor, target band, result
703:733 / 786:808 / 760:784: -0.70 keV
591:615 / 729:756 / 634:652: 1.56 keV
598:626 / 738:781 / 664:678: -1.38 keV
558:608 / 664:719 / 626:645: 5.64 keV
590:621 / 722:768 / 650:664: -0.51 keV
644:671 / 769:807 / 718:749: -1.49 keV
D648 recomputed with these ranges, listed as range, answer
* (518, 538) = 21.9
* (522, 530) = 20.8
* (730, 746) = 27.7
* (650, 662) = 22.1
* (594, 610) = 19.6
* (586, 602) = 22.5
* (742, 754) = 29.8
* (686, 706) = 23.8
